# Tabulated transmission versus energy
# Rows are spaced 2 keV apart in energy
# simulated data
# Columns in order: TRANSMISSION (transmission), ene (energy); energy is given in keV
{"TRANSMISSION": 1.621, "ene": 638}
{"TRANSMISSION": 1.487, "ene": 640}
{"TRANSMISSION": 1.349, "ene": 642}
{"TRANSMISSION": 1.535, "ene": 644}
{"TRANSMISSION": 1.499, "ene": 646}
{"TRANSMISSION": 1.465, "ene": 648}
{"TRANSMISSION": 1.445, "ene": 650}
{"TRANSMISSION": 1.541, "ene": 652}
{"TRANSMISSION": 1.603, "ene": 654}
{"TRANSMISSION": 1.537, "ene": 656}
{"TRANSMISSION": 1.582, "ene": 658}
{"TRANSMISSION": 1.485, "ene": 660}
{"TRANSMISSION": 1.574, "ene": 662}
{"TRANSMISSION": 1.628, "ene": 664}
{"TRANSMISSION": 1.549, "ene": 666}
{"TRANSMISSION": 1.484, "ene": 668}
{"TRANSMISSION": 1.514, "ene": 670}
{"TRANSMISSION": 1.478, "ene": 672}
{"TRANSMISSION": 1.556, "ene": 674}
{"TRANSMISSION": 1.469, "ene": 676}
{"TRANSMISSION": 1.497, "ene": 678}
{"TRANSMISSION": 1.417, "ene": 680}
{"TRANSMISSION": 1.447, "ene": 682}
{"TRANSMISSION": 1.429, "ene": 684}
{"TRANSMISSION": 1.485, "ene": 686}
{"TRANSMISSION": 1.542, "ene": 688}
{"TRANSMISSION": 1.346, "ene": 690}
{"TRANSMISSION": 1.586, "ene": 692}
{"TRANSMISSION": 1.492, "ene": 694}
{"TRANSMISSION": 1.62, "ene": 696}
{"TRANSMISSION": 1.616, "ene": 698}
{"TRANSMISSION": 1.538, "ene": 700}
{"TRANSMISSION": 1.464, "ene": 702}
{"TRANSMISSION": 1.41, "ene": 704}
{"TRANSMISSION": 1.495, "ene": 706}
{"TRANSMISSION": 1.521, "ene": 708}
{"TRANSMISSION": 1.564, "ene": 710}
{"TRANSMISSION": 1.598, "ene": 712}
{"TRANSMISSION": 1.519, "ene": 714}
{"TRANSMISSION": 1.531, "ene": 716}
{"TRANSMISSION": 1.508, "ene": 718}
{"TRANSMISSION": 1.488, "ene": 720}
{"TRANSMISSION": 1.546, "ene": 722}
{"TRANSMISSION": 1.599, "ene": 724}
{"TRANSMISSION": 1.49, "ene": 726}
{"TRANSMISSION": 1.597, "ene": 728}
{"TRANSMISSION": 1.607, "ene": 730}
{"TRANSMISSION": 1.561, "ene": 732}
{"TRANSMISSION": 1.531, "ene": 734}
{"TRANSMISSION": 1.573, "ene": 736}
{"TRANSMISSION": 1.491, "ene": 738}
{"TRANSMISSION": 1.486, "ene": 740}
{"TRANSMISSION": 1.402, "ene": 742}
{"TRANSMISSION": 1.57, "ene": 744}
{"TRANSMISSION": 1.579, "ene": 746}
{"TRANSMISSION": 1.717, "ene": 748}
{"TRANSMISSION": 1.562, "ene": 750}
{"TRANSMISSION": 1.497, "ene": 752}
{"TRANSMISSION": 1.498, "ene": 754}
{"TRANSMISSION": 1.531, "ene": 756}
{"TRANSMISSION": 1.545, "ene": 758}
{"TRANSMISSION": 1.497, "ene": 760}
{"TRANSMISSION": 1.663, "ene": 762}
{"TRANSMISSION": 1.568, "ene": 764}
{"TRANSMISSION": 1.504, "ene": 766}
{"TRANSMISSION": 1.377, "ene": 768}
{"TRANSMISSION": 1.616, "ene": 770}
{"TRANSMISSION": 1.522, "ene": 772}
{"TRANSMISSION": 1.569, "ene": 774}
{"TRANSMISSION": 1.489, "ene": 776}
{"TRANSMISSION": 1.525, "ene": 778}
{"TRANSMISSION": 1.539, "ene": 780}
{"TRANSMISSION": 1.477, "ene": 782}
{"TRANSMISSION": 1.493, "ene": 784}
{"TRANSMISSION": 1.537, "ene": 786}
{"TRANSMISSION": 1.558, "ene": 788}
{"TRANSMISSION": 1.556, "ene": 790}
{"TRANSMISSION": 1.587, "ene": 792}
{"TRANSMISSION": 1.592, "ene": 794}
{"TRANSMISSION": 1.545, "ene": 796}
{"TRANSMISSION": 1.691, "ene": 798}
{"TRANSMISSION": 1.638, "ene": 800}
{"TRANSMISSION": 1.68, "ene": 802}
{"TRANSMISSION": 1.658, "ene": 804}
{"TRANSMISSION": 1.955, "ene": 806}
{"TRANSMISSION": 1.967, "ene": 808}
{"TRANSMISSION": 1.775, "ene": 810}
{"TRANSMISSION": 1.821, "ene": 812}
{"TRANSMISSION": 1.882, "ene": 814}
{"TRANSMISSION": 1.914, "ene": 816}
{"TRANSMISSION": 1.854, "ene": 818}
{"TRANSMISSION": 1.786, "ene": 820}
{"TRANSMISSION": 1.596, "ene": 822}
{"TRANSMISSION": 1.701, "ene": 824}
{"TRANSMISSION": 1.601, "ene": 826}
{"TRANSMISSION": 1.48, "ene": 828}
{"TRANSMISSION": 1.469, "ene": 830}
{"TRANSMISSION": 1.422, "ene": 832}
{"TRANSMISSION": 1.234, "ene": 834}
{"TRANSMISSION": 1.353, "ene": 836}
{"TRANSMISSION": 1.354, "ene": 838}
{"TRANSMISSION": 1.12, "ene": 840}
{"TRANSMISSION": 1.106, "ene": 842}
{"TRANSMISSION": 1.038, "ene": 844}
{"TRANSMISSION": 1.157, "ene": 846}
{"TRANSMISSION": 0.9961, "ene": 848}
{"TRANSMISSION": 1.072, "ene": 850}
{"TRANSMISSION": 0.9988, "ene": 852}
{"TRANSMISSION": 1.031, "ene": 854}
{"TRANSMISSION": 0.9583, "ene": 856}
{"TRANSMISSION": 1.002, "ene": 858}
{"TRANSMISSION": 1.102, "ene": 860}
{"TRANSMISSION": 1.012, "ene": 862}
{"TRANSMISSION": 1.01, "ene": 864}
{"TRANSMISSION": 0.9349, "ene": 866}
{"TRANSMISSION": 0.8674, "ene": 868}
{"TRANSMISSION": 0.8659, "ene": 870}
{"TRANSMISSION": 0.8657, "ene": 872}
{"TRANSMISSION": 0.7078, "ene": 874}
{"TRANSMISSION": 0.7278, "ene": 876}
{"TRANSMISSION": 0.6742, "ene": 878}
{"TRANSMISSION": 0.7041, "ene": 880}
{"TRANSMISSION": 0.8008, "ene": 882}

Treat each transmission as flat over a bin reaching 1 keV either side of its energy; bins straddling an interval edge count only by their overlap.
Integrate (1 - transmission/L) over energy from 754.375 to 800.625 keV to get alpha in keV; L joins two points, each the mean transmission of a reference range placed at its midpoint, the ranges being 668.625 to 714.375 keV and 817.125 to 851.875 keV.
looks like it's -4.2 keV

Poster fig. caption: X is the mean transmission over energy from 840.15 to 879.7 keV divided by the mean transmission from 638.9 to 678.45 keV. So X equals 0.6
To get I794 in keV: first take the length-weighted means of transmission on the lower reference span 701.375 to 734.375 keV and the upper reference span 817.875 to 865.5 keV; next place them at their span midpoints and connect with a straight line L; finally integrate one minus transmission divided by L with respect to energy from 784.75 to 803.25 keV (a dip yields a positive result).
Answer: -3.22 keV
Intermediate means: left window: 1.53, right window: 1.25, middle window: 1.6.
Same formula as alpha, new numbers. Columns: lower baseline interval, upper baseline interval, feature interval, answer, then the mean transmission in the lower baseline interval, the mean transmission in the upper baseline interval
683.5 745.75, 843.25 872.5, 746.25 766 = -2.7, 1.52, 0.996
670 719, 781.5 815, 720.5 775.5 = 1.7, 1.51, 1.67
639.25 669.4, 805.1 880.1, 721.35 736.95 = -1.6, 1.52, 1.27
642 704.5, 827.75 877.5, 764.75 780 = -3.1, 1.51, 1.07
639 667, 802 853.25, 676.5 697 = 0.4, 1.52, 1.49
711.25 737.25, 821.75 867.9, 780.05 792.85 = -1.6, 1.55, 1.19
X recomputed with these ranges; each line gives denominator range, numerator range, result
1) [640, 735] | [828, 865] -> 0.75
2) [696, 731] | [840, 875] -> 0.64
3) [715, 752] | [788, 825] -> 1.12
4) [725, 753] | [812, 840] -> 1.02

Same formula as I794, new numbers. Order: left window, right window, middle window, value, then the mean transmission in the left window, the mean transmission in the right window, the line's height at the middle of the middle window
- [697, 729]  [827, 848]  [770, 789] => -1.9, 1.53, 1.26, 1.39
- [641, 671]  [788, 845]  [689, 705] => 0.3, 1.52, 1.58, 1.54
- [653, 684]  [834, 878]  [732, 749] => -2.8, 1.52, 1.01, 1.32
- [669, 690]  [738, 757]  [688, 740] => -0.8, 1.48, 1.54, 1.51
